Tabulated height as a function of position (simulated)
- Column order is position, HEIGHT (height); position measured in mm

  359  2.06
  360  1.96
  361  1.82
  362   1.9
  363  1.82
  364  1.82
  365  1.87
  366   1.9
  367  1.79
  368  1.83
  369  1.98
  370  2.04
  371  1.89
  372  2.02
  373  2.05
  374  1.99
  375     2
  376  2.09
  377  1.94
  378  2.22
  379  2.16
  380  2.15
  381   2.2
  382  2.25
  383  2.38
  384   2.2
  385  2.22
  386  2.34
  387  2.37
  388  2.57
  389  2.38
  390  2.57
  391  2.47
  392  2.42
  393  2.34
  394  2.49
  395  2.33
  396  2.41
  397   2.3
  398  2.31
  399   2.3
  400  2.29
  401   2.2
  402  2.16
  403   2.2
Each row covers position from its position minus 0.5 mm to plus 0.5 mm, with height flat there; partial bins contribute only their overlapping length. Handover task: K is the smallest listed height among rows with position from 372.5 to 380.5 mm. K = 1.94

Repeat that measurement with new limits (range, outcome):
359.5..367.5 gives 1.79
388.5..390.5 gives 2.38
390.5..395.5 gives 2.33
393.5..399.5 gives 2.3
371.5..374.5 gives 1.99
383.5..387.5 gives 2.2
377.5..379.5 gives 2.16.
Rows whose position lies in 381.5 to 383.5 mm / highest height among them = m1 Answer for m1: 2.38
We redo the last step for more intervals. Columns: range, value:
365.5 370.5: 2.04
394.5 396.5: 2.41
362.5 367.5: 1.9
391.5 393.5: 2.42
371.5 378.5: 2.22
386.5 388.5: 2.57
